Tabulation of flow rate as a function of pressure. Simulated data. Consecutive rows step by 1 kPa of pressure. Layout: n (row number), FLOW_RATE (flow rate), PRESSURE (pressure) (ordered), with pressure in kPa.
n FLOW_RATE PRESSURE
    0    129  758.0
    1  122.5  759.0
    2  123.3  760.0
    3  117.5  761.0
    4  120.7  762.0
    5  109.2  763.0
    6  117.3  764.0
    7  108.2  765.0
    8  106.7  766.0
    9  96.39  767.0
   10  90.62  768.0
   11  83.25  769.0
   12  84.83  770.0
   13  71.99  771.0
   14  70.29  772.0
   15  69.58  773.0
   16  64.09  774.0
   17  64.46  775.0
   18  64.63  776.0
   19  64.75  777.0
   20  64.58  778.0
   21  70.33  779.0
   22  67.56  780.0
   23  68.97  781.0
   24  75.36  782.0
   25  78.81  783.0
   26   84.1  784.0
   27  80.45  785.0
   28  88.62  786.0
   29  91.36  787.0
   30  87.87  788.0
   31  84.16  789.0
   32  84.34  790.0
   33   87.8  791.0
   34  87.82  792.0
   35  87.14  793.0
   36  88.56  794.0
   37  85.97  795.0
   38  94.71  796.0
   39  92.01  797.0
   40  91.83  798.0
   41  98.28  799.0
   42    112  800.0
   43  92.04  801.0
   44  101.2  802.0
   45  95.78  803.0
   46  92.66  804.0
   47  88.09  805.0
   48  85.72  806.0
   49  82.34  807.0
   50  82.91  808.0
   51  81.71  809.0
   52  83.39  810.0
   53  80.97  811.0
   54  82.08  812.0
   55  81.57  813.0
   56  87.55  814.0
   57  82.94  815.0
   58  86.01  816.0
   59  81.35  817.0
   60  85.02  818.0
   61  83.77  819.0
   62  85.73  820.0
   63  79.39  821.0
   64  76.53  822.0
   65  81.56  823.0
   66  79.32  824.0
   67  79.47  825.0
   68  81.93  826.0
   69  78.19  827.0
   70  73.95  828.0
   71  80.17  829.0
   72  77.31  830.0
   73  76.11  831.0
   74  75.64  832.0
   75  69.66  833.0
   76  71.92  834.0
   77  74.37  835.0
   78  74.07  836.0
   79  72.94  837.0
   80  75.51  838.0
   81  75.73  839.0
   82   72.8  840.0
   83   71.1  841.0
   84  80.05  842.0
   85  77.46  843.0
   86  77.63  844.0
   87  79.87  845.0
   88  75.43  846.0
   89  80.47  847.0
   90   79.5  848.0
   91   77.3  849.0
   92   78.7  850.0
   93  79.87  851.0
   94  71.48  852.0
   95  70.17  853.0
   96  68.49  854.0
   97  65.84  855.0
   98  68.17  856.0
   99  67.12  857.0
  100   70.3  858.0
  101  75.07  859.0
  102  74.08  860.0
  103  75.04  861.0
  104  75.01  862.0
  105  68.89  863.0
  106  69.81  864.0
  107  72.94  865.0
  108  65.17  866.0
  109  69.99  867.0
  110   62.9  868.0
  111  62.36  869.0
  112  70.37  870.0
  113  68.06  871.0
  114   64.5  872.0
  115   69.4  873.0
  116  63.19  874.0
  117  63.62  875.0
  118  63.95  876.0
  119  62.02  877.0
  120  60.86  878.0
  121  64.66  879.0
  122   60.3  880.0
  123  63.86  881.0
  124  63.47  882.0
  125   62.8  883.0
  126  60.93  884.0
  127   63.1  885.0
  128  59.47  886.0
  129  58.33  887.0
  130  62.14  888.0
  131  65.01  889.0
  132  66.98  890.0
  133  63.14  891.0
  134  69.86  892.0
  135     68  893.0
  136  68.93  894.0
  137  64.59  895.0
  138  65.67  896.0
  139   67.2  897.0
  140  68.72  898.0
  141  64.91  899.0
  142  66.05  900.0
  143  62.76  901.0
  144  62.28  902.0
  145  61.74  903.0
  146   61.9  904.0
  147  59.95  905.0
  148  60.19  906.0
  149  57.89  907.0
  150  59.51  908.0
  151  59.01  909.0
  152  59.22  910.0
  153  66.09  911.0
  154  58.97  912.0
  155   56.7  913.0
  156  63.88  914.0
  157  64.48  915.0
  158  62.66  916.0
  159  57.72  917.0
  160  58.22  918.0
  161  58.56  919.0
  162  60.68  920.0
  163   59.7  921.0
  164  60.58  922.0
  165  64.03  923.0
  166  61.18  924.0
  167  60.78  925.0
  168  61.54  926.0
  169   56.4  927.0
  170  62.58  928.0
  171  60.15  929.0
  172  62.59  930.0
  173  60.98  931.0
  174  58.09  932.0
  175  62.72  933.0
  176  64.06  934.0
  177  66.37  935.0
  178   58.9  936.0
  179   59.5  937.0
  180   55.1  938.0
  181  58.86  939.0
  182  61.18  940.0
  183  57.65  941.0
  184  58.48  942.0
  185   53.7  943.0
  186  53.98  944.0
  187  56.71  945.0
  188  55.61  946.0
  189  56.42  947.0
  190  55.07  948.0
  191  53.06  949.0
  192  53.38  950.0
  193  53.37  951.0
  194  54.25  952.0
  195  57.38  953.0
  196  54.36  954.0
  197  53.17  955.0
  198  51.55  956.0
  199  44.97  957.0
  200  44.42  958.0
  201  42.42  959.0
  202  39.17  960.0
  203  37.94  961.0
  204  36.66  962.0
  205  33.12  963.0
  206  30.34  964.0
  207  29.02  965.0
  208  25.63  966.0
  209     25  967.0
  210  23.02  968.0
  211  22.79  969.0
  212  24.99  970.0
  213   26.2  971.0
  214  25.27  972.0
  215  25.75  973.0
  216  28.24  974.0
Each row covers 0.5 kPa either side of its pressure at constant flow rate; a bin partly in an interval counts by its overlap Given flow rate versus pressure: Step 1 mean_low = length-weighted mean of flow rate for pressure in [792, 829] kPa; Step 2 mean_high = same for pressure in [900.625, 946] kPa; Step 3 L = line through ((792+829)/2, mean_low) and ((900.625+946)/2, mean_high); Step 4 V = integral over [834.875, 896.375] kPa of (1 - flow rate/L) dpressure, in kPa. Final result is 3.6 kPa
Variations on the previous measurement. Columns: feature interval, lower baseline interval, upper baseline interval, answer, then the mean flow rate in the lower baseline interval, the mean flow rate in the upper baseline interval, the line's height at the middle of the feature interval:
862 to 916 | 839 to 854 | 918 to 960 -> 2.6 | 76.3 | 57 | 67.4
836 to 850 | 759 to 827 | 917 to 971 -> -0.3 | 86.5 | 51.3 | 74.9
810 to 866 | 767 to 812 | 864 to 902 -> -2.2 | 83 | 64.9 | 73.6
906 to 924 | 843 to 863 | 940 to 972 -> -1.5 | 74.1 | 44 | 56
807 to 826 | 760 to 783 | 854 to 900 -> -1.3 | 84.9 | 66.3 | 76.9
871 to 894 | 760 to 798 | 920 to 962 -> 1.0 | 85.9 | 56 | 66.8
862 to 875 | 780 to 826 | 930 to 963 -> 0.7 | 85.7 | 53.9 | 71.2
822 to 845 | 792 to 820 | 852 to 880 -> 0.8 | 88.4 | 67.8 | 78.9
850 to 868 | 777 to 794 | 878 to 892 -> -1.0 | 80.3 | 62.8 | 67.4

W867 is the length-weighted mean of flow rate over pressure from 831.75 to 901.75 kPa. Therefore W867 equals 69.1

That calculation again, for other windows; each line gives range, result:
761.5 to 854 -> 82.4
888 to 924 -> 62.7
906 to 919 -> 60.3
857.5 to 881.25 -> 67.4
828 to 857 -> 74.8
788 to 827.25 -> 86.6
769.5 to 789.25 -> 74.7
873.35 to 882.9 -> 63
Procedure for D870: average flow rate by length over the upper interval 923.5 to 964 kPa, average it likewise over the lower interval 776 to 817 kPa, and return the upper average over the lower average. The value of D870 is 0.64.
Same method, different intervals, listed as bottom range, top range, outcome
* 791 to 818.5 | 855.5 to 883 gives 0.76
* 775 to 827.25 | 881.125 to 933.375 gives 0.74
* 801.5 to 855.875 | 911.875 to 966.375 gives 0.69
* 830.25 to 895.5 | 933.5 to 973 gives 0.66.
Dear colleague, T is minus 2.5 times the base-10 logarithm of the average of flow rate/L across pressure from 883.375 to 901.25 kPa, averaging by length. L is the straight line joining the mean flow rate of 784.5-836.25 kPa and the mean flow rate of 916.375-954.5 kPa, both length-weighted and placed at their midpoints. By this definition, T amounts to 0.04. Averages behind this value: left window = 84.6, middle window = 64.8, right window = 58.5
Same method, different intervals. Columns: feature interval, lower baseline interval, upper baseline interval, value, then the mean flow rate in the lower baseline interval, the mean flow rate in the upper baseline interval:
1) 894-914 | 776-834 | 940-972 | -0.09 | 83.1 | 44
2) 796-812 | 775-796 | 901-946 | -0.18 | 79.7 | 60.1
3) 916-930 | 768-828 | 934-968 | -0.10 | 82.5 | 49.1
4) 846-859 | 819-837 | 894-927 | -0.01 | 77.4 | 61.8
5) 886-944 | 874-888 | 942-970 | -0.15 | 62.1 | 44.2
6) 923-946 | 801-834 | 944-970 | -0.20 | 82.5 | 43.4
